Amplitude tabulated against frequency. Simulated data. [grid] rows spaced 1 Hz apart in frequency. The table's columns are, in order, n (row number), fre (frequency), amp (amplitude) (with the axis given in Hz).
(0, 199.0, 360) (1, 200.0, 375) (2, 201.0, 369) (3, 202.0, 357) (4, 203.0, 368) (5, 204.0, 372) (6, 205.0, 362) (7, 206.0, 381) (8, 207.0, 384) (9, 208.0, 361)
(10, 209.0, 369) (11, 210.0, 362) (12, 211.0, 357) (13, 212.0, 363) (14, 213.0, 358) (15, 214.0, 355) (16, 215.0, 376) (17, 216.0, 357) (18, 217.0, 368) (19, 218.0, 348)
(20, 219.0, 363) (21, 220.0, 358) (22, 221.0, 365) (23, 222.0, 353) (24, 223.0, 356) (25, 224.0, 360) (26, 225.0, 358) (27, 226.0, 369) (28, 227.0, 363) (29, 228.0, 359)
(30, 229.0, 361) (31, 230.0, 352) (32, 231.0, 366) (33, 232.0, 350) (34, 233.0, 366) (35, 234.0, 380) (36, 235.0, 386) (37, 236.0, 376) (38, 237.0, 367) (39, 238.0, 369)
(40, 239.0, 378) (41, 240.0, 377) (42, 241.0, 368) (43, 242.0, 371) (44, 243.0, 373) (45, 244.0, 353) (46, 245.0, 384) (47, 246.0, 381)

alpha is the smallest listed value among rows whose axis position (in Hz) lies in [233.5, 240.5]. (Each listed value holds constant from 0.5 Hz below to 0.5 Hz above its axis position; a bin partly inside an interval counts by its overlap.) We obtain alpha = 367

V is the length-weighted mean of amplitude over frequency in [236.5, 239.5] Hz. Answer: 371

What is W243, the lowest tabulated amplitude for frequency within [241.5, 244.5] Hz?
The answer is 353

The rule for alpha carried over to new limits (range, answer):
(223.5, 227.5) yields 358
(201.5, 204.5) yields 357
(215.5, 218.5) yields 348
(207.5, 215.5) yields 355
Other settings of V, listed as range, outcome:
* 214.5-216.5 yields 366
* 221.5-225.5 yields 357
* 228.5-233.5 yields 359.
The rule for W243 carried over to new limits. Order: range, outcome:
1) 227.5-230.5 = 352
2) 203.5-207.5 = 362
